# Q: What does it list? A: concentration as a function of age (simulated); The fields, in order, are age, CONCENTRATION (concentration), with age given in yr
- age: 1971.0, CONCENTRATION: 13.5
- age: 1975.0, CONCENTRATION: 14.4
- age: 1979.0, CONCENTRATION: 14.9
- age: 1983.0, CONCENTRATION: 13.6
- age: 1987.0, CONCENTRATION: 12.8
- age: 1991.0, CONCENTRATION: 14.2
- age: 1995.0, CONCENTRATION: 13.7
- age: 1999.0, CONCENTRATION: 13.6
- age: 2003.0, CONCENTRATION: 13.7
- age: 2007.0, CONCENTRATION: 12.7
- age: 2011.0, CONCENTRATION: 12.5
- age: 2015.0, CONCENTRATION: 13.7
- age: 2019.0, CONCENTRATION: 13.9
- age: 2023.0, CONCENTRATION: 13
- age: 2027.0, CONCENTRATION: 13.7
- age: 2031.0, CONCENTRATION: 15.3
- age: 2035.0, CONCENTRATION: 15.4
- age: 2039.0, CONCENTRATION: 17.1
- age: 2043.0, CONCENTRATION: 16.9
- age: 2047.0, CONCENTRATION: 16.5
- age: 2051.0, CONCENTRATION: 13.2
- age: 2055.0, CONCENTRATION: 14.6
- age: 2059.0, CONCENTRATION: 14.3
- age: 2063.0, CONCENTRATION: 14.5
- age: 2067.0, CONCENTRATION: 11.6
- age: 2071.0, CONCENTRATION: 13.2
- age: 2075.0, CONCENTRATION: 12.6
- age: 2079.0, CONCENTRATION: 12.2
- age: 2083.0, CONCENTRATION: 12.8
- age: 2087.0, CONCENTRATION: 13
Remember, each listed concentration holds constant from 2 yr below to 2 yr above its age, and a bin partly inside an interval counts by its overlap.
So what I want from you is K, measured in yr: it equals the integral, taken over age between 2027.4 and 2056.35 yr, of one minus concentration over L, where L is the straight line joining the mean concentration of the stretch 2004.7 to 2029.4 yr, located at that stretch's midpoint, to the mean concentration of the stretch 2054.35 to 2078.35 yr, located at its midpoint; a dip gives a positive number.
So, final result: -4.7 yr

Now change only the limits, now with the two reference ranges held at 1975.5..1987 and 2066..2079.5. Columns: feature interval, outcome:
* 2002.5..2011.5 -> 0.44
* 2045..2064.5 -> -2.80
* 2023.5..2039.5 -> -2.22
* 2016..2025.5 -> -0.09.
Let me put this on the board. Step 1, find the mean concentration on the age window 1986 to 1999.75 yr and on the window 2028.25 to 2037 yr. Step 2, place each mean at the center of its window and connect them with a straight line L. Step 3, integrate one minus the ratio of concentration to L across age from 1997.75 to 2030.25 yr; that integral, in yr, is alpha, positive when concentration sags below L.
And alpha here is 2.3 yr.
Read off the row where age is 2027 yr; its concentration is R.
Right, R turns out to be 13.7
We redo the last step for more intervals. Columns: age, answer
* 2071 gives 13.2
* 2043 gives 16.9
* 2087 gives 13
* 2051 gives 13.2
